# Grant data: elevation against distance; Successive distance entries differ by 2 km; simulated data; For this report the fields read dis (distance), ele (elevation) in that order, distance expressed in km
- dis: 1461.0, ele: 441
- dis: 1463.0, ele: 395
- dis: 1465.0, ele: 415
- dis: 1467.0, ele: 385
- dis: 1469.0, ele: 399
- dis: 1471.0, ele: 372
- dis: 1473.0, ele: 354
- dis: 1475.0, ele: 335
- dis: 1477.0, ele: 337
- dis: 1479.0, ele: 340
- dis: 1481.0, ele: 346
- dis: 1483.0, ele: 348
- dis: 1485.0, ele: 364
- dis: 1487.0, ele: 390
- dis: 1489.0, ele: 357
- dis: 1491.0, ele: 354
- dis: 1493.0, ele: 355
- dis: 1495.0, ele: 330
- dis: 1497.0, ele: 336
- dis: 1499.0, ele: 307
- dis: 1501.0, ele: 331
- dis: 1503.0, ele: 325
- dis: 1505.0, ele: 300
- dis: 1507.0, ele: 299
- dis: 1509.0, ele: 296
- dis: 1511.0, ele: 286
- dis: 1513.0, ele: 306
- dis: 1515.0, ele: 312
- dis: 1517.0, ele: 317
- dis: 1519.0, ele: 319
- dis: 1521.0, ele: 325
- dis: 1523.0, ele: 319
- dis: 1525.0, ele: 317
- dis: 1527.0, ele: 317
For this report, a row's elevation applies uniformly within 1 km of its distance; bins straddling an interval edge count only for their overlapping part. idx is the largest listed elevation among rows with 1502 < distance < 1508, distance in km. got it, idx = 325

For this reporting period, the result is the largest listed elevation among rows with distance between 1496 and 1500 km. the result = 336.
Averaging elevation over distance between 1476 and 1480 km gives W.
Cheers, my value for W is 338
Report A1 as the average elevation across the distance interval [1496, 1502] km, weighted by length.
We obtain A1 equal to 325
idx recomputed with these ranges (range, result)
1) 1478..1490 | 390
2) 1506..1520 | 319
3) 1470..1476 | 372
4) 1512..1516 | 312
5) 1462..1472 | 415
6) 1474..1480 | 340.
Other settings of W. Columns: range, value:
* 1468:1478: 359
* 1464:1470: 400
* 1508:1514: 296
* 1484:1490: 370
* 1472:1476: 344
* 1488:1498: 346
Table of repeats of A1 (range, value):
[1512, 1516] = 309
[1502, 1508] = 308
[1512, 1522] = 316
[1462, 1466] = 405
